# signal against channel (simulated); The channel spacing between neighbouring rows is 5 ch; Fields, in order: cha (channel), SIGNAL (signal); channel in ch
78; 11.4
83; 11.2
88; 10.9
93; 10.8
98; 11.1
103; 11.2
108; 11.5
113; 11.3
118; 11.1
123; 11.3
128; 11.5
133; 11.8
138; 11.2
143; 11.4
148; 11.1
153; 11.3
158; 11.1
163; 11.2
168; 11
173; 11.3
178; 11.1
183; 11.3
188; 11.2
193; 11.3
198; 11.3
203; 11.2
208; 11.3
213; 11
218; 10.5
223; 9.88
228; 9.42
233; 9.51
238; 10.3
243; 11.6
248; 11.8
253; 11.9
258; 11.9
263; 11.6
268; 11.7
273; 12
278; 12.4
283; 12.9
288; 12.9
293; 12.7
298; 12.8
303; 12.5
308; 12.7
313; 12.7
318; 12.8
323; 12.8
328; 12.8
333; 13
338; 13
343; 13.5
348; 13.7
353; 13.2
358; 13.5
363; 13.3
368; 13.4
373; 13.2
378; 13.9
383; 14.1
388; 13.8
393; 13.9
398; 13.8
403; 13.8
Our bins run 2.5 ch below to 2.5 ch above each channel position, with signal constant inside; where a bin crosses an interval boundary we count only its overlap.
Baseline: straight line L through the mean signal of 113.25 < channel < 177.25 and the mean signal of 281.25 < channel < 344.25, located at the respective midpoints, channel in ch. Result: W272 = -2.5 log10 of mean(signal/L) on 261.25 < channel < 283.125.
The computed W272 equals 0.036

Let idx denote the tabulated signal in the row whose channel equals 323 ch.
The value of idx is 12.8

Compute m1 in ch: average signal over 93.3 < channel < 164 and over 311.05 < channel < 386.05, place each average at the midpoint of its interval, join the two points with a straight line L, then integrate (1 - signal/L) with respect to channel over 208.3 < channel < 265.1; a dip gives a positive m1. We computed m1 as 6.5 ch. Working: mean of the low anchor 11.3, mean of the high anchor 13.3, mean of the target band 10.9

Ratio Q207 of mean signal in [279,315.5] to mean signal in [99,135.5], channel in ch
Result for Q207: 1.1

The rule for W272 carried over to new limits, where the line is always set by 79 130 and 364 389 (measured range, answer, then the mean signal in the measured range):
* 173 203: 0.07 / 11.2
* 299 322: 0.03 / 12.7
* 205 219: 0.11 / 11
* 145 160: 0.04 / 11.2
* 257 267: 0.08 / 11.7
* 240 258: 0.07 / 11.7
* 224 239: 0.26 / 9.7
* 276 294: 0.01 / 12.7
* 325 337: 0.03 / 12.9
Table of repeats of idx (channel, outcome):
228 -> 9.42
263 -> 11.6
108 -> 11.5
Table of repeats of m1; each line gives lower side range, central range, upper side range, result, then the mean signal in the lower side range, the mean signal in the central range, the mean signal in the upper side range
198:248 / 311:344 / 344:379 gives -0.44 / 10.6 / 12.9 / 13.4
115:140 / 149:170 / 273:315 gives 0.86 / 11.4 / 11.2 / 12.7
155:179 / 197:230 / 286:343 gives 2.88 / 11.1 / 10.6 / 12.8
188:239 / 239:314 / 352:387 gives -2.74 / 10.6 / 12.2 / 13.5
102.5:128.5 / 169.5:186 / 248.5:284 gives 0.54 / 11.3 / 11.2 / 12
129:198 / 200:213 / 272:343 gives 0.56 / 11.3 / 11.2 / 12.8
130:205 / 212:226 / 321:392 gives 1.74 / 11.3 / 10.4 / 13.4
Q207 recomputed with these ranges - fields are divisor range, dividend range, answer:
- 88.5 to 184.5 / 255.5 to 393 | 1.15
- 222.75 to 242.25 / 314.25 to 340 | 1.30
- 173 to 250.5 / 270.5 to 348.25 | 1.18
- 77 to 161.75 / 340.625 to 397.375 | 1.21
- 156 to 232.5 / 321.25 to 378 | 1.22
